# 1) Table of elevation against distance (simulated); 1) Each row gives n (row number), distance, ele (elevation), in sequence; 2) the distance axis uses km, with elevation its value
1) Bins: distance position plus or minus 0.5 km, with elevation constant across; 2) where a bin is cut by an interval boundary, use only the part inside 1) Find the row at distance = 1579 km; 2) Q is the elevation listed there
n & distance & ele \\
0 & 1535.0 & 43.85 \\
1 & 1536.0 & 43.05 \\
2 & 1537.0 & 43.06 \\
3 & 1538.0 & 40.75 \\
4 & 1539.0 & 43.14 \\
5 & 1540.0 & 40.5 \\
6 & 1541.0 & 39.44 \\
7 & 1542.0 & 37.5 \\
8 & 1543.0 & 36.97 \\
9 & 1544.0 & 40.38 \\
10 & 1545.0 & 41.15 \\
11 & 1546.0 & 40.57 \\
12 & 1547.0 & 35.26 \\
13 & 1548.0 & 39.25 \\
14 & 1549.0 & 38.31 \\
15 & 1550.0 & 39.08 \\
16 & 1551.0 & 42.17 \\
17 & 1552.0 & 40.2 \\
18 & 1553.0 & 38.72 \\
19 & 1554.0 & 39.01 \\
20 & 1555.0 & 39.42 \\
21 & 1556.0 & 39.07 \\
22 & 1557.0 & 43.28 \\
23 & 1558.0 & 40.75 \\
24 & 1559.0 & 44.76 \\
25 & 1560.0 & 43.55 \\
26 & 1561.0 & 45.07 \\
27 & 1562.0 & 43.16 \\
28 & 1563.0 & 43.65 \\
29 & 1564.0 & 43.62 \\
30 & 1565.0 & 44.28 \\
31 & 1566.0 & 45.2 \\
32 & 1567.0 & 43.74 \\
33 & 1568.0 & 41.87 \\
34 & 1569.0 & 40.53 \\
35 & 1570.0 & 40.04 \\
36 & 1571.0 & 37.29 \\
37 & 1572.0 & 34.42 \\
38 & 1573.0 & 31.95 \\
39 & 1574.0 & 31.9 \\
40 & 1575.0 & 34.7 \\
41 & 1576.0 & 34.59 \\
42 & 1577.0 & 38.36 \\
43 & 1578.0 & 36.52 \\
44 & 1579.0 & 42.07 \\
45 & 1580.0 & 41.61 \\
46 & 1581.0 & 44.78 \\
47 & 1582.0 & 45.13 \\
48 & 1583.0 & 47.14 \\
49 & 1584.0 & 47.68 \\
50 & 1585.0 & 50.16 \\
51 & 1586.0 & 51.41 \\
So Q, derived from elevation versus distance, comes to 42.07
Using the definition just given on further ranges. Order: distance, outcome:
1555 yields 39.42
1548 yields 39.25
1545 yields 41.15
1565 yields 44.28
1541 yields 39.44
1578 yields 36.52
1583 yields 47.14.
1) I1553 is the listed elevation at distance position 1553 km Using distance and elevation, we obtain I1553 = 38.72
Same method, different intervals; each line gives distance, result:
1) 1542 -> 37.5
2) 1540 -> 40.5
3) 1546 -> 40.57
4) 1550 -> 39.08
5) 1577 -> 38.36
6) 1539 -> 43.14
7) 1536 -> 43.05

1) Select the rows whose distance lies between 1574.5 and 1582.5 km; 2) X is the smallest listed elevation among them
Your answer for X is 34.59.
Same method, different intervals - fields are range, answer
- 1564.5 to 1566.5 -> 44.28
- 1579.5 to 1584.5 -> 41.61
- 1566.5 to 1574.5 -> 31.9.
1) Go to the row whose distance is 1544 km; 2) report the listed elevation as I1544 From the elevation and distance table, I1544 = 40.38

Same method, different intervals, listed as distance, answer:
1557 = 43.28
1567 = 43.74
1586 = 51.41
